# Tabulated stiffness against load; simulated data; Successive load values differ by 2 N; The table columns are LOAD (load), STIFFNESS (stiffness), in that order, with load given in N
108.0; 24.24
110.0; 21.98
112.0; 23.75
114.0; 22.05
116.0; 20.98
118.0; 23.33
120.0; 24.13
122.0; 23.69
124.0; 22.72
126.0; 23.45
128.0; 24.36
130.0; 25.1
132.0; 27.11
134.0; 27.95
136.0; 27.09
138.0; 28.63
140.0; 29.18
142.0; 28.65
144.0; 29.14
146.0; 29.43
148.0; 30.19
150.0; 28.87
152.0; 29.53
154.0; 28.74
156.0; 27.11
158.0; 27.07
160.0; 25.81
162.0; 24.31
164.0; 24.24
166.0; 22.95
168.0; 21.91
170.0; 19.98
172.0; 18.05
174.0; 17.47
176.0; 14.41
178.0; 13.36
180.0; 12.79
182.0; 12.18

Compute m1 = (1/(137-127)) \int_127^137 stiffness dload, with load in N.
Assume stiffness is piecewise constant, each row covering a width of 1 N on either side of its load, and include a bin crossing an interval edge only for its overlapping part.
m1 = 26.3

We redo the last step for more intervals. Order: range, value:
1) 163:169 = 23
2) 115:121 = 22.8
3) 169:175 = 18.5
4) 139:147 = 29.1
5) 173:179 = 15.1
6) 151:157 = 28.5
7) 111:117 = 22.3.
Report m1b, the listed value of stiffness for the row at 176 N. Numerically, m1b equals 14.41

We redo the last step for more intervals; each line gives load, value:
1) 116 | 20.98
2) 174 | 17.47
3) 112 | 23.75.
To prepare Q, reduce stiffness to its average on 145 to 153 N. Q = 29.5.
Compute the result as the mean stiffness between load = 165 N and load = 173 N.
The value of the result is 20.7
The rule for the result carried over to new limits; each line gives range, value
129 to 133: 26.1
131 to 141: 28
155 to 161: 26.7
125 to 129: 23.9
